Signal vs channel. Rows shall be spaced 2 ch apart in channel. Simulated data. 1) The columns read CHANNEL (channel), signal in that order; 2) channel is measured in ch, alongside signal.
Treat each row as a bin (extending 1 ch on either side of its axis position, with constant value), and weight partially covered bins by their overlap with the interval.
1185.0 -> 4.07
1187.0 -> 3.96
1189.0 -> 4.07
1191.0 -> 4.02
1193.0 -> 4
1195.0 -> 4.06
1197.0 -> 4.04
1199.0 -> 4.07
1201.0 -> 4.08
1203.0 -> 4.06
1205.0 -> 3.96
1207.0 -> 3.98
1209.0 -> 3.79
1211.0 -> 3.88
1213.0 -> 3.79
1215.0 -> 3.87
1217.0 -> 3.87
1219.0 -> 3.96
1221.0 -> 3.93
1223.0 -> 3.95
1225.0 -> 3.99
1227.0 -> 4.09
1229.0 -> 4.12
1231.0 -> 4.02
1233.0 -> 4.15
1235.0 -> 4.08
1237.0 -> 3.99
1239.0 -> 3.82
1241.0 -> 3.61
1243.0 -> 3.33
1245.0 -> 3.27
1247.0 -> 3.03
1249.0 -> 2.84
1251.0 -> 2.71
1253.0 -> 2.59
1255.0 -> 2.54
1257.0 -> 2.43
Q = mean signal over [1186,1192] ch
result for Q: 4.02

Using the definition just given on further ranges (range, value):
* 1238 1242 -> 3.71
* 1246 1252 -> 2.86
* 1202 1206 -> 4.01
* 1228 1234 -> 4.1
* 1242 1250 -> 3.12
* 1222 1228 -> 4.01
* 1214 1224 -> 3.92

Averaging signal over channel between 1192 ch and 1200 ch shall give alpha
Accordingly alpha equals 4.04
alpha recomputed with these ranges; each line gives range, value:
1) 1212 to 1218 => 3.84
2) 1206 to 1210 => 3.88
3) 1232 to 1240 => 4.01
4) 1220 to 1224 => 3.94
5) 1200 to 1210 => 3.97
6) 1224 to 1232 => 4.05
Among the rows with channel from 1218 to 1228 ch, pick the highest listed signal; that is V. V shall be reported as 4.09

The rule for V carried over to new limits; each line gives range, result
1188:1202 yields 4.08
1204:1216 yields 3.98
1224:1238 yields 4.15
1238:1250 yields 3.82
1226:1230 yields 4.12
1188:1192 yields 4.07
